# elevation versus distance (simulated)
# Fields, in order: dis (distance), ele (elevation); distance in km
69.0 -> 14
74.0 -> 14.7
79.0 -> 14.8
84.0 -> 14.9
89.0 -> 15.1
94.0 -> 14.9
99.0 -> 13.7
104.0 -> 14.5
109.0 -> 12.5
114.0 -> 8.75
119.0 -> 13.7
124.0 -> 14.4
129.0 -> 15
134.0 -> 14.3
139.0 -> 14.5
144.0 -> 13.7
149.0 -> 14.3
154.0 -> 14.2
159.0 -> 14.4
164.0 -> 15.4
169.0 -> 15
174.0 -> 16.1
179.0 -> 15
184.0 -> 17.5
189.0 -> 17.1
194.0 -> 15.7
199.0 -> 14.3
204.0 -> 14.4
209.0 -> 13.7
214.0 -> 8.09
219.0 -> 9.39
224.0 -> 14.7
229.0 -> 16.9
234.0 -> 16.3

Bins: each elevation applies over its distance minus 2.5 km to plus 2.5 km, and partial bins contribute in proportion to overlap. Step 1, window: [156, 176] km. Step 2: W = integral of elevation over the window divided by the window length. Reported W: 15.2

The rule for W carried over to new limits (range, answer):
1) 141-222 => 14.3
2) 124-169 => 14.5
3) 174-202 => 15.9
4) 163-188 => 15.9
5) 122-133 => 14.7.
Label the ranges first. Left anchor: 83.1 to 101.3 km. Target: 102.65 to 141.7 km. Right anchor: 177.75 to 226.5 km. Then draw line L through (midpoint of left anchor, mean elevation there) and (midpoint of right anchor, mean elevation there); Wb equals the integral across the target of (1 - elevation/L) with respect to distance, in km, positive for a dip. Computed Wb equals 2.8 km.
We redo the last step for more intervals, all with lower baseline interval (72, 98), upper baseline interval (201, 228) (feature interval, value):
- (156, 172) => -2.0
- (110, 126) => 2.2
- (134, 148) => -0.4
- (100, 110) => 0.5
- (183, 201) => -4.6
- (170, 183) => -2.6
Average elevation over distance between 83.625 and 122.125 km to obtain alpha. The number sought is 13.4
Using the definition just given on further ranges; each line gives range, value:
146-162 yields 14.3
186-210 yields 15.2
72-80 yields 14.7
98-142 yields 13.5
